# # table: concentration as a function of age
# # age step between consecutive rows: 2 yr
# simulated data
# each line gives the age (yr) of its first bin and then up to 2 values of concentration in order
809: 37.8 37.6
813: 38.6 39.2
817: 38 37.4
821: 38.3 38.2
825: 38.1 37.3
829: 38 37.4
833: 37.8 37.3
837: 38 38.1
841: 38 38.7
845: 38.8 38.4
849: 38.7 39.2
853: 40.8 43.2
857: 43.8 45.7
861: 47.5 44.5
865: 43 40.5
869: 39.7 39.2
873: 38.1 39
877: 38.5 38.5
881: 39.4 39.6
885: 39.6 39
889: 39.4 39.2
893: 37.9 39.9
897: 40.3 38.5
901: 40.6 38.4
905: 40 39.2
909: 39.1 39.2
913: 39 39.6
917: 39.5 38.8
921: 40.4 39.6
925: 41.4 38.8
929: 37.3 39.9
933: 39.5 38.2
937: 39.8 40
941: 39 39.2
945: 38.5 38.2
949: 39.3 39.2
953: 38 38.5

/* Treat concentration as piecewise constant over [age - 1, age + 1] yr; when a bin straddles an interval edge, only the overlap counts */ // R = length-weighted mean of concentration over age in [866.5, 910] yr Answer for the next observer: 39.2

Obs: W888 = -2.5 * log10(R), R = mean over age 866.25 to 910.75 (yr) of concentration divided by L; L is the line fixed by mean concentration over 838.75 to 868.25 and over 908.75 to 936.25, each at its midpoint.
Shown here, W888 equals 0.029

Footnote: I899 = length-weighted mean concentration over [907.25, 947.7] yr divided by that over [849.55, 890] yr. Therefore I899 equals 0.96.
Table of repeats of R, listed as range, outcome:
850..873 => 42.3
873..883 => 38.9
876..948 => 39.2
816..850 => 38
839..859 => 40.1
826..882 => 39.9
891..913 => 39.3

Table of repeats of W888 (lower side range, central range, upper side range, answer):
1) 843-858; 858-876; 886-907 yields -0.052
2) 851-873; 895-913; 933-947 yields 0.033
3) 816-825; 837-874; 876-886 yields -0.059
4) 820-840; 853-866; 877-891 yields -0.151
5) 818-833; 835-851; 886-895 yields -0.007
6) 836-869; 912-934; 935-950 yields 0.002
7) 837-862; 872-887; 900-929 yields 0.033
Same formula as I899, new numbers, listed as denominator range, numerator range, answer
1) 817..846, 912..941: 1.04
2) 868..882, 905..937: 1.01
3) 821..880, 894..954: 0.99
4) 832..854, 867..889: 1.02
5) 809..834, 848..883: 1.08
